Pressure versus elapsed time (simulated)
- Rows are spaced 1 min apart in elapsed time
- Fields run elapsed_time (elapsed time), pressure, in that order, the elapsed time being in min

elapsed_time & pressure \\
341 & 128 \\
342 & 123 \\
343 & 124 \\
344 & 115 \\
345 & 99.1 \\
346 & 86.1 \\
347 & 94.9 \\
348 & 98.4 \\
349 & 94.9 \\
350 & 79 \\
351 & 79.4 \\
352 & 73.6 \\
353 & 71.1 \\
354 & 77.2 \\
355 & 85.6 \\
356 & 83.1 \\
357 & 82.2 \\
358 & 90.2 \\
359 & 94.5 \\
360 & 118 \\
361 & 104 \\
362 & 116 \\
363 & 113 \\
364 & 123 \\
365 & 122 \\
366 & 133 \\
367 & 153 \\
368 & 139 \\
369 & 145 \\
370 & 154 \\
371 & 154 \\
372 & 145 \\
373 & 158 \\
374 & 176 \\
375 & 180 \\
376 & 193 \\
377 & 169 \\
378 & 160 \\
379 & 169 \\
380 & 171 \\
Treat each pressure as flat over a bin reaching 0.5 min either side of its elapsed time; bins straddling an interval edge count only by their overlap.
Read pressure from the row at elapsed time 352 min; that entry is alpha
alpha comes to 73.6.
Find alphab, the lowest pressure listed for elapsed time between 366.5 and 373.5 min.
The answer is 139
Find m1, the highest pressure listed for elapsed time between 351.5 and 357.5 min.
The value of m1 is 85.6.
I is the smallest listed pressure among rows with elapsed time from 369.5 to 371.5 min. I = 154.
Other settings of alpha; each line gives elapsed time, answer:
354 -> 77.2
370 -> 154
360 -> 118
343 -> 124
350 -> 79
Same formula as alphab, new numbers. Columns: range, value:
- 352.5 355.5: 71.1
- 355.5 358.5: 82.2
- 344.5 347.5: 86.1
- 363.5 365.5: 122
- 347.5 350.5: 79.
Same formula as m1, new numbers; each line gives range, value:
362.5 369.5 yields 153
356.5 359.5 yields 94.5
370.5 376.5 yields 193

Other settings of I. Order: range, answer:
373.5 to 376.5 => 176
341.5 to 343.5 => 123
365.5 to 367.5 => 133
